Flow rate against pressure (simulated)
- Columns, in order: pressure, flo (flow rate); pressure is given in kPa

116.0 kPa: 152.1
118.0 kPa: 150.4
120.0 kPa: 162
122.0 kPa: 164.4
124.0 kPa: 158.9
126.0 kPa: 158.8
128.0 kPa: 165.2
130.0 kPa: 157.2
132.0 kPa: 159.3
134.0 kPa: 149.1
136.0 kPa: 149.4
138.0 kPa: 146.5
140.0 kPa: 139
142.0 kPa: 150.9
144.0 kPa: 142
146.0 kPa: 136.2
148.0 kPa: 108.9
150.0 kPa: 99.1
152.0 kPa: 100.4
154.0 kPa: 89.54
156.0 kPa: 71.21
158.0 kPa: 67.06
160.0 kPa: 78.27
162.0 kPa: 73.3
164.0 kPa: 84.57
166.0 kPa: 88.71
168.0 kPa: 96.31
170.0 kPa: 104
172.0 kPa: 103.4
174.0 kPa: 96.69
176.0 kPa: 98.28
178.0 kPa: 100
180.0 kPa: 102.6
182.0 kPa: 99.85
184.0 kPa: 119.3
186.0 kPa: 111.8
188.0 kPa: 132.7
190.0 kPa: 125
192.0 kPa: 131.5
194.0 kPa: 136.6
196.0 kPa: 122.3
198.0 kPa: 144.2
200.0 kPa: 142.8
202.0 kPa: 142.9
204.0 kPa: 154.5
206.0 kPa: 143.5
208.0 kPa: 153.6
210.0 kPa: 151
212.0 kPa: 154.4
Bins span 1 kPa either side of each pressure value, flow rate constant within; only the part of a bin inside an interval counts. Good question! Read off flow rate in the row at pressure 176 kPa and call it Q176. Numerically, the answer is 98.28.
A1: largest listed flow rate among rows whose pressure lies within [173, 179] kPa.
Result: 100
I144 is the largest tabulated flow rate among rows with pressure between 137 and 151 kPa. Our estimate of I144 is 150.9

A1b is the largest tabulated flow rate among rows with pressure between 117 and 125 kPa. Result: 164.4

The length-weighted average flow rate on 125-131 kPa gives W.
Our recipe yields 160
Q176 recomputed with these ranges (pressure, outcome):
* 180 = 102.6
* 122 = 164.4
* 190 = 125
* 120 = 162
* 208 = 153.6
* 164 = 84.57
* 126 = 158.8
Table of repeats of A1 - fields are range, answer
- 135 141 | 149.4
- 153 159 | 89.54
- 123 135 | 165.2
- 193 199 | 144.2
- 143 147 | 142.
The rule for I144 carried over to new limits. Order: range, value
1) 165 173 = 104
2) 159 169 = 96.31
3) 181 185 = 119.3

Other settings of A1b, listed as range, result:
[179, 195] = 136.6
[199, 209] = 154.5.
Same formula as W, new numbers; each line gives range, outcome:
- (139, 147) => 142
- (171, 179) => 99.6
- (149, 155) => 96.3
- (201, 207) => 147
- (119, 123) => 163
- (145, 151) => 115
